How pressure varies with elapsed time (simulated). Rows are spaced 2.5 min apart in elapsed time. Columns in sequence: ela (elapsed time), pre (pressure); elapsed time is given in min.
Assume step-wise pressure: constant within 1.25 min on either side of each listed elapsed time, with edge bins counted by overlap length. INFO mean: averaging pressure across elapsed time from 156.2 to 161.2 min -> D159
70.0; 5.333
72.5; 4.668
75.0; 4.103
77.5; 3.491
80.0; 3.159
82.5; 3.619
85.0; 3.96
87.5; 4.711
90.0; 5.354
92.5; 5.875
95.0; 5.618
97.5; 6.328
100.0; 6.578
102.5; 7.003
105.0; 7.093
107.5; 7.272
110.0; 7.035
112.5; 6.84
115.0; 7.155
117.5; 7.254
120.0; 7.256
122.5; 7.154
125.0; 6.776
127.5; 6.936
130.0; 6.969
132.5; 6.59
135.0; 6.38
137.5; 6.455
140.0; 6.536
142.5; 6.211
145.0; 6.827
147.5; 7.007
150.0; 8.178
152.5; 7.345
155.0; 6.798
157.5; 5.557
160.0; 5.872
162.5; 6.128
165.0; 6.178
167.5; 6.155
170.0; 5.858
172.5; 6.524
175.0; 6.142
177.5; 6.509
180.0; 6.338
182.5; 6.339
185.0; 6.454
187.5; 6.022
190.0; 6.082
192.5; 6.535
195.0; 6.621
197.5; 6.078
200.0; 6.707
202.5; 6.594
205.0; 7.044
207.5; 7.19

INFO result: 5.72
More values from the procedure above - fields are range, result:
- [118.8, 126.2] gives 7.06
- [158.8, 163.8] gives 6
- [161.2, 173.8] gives 6.17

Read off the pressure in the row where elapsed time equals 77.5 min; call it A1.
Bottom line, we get 3.491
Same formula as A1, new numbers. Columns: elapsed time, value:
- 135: 6.38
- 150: 8.178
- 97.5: 6.328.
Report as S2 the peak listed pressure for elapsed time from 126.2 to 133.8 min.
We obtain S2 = 6.969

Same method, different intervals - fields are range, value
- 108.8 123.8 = 7.256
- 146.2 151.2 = 8.178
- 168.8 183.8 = 6.524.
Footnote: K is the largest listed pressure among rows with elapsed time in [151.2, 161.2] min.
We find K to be 7.345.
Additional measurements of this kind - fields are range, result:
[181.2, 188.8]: 6.454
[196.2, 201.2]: 6.707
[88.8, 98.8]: 6.328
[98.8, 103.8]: 7.003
